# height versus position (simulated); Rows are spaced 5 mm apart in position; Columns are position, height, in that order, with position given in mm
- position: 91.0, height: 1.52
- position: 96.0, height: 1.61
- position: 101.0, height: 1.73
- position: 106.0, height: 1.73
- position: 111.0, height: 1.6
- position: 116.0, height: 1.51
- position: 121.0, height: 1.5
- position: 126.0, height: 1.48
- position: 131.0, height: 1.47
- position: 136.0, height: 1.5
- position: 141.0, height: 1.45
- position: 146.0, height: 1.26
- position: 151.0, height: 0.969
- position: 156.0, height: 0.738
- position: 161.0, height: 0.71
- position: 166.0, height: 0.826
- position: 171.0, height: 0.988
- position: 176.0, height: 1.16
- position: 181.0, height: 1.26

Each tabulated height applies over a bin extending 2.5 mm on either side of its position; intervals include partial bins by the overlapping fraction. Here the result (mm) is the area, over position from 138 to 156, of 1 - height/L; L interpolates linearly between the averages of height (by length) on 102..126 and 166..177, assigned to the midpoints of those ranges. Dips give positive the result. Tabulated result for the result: 1.3 mm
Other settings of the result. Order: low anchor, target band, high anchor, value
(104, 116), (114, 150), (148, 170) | -4.9 mm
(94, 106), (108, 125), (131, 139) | 0.6 mm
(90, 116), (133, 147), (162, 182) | -1.3 mm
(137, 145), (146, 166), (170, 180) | 6.6 mm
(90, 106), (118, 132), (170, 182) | -0.2 mm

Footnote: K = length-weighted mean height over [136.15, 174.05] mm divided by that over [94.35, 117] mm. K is 0.62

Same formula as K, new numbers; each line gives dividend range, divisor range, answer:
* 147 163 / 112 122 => 0.56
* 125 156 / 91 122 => 0.81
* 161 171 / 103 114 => 0.50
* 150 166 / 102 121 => 0.49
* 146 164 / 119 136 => 0.59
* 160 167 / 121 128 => 0.52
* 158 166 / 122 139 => 0.50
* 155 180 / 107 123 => 0.59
